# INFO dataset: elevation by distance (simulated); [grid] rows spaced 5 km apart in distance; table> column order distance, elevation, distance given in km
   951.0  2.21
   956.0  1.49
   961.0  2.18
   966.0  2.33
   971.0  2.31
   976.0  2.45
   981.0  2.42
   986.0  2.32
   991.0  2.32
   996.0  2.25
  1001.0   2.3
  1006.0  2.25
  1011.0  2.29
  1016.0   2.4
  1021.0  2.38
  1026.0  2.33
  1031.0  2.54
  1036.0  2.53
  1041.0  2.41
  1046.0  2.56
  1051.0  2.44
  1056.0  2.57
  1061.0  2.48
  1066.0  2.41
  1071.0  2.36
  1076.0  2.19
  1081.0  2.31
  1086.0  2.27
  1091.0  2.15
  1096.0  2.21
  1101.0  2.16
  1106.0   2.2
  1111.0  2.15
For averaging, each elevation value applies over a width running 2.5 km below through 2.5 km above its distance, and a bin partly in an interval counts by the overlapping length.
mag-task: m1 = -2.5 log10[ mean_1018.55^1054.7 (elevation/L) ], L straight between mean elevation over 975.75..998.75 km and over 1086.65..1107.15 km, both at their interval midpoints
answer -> -0.09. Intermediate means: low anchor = 2.34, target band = 2.46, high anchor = 2.19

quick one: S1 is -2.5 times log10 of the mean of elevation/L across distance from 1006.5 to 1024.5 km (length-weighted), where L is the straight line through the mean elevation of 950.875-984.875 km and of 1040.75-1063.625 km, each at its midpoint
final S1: 0.012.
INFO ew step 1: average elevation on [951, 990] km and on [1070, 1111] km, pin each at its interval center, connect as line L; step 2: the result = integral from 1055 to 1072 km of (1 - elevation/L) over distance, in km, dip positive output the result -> -1.8 km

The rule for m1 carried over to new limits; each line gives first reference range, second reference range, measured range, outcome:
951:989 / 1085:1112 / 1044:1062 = -0.15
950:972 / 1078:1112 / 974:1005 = -0.11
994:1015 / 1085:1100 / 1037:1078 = -0.09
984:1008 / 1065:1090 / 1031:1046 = -0.09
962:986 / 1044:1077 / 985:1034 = 0.02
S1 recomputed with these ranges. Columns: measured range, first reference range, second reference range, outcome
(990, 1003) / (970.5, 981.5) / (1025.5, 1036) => 0.07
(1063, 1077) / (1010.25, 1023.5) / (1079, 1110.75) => -0.04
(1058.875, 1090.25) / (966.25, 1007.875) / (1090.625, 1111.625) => -0.05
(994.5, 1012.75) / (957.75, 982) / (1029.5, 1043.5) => 0.06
